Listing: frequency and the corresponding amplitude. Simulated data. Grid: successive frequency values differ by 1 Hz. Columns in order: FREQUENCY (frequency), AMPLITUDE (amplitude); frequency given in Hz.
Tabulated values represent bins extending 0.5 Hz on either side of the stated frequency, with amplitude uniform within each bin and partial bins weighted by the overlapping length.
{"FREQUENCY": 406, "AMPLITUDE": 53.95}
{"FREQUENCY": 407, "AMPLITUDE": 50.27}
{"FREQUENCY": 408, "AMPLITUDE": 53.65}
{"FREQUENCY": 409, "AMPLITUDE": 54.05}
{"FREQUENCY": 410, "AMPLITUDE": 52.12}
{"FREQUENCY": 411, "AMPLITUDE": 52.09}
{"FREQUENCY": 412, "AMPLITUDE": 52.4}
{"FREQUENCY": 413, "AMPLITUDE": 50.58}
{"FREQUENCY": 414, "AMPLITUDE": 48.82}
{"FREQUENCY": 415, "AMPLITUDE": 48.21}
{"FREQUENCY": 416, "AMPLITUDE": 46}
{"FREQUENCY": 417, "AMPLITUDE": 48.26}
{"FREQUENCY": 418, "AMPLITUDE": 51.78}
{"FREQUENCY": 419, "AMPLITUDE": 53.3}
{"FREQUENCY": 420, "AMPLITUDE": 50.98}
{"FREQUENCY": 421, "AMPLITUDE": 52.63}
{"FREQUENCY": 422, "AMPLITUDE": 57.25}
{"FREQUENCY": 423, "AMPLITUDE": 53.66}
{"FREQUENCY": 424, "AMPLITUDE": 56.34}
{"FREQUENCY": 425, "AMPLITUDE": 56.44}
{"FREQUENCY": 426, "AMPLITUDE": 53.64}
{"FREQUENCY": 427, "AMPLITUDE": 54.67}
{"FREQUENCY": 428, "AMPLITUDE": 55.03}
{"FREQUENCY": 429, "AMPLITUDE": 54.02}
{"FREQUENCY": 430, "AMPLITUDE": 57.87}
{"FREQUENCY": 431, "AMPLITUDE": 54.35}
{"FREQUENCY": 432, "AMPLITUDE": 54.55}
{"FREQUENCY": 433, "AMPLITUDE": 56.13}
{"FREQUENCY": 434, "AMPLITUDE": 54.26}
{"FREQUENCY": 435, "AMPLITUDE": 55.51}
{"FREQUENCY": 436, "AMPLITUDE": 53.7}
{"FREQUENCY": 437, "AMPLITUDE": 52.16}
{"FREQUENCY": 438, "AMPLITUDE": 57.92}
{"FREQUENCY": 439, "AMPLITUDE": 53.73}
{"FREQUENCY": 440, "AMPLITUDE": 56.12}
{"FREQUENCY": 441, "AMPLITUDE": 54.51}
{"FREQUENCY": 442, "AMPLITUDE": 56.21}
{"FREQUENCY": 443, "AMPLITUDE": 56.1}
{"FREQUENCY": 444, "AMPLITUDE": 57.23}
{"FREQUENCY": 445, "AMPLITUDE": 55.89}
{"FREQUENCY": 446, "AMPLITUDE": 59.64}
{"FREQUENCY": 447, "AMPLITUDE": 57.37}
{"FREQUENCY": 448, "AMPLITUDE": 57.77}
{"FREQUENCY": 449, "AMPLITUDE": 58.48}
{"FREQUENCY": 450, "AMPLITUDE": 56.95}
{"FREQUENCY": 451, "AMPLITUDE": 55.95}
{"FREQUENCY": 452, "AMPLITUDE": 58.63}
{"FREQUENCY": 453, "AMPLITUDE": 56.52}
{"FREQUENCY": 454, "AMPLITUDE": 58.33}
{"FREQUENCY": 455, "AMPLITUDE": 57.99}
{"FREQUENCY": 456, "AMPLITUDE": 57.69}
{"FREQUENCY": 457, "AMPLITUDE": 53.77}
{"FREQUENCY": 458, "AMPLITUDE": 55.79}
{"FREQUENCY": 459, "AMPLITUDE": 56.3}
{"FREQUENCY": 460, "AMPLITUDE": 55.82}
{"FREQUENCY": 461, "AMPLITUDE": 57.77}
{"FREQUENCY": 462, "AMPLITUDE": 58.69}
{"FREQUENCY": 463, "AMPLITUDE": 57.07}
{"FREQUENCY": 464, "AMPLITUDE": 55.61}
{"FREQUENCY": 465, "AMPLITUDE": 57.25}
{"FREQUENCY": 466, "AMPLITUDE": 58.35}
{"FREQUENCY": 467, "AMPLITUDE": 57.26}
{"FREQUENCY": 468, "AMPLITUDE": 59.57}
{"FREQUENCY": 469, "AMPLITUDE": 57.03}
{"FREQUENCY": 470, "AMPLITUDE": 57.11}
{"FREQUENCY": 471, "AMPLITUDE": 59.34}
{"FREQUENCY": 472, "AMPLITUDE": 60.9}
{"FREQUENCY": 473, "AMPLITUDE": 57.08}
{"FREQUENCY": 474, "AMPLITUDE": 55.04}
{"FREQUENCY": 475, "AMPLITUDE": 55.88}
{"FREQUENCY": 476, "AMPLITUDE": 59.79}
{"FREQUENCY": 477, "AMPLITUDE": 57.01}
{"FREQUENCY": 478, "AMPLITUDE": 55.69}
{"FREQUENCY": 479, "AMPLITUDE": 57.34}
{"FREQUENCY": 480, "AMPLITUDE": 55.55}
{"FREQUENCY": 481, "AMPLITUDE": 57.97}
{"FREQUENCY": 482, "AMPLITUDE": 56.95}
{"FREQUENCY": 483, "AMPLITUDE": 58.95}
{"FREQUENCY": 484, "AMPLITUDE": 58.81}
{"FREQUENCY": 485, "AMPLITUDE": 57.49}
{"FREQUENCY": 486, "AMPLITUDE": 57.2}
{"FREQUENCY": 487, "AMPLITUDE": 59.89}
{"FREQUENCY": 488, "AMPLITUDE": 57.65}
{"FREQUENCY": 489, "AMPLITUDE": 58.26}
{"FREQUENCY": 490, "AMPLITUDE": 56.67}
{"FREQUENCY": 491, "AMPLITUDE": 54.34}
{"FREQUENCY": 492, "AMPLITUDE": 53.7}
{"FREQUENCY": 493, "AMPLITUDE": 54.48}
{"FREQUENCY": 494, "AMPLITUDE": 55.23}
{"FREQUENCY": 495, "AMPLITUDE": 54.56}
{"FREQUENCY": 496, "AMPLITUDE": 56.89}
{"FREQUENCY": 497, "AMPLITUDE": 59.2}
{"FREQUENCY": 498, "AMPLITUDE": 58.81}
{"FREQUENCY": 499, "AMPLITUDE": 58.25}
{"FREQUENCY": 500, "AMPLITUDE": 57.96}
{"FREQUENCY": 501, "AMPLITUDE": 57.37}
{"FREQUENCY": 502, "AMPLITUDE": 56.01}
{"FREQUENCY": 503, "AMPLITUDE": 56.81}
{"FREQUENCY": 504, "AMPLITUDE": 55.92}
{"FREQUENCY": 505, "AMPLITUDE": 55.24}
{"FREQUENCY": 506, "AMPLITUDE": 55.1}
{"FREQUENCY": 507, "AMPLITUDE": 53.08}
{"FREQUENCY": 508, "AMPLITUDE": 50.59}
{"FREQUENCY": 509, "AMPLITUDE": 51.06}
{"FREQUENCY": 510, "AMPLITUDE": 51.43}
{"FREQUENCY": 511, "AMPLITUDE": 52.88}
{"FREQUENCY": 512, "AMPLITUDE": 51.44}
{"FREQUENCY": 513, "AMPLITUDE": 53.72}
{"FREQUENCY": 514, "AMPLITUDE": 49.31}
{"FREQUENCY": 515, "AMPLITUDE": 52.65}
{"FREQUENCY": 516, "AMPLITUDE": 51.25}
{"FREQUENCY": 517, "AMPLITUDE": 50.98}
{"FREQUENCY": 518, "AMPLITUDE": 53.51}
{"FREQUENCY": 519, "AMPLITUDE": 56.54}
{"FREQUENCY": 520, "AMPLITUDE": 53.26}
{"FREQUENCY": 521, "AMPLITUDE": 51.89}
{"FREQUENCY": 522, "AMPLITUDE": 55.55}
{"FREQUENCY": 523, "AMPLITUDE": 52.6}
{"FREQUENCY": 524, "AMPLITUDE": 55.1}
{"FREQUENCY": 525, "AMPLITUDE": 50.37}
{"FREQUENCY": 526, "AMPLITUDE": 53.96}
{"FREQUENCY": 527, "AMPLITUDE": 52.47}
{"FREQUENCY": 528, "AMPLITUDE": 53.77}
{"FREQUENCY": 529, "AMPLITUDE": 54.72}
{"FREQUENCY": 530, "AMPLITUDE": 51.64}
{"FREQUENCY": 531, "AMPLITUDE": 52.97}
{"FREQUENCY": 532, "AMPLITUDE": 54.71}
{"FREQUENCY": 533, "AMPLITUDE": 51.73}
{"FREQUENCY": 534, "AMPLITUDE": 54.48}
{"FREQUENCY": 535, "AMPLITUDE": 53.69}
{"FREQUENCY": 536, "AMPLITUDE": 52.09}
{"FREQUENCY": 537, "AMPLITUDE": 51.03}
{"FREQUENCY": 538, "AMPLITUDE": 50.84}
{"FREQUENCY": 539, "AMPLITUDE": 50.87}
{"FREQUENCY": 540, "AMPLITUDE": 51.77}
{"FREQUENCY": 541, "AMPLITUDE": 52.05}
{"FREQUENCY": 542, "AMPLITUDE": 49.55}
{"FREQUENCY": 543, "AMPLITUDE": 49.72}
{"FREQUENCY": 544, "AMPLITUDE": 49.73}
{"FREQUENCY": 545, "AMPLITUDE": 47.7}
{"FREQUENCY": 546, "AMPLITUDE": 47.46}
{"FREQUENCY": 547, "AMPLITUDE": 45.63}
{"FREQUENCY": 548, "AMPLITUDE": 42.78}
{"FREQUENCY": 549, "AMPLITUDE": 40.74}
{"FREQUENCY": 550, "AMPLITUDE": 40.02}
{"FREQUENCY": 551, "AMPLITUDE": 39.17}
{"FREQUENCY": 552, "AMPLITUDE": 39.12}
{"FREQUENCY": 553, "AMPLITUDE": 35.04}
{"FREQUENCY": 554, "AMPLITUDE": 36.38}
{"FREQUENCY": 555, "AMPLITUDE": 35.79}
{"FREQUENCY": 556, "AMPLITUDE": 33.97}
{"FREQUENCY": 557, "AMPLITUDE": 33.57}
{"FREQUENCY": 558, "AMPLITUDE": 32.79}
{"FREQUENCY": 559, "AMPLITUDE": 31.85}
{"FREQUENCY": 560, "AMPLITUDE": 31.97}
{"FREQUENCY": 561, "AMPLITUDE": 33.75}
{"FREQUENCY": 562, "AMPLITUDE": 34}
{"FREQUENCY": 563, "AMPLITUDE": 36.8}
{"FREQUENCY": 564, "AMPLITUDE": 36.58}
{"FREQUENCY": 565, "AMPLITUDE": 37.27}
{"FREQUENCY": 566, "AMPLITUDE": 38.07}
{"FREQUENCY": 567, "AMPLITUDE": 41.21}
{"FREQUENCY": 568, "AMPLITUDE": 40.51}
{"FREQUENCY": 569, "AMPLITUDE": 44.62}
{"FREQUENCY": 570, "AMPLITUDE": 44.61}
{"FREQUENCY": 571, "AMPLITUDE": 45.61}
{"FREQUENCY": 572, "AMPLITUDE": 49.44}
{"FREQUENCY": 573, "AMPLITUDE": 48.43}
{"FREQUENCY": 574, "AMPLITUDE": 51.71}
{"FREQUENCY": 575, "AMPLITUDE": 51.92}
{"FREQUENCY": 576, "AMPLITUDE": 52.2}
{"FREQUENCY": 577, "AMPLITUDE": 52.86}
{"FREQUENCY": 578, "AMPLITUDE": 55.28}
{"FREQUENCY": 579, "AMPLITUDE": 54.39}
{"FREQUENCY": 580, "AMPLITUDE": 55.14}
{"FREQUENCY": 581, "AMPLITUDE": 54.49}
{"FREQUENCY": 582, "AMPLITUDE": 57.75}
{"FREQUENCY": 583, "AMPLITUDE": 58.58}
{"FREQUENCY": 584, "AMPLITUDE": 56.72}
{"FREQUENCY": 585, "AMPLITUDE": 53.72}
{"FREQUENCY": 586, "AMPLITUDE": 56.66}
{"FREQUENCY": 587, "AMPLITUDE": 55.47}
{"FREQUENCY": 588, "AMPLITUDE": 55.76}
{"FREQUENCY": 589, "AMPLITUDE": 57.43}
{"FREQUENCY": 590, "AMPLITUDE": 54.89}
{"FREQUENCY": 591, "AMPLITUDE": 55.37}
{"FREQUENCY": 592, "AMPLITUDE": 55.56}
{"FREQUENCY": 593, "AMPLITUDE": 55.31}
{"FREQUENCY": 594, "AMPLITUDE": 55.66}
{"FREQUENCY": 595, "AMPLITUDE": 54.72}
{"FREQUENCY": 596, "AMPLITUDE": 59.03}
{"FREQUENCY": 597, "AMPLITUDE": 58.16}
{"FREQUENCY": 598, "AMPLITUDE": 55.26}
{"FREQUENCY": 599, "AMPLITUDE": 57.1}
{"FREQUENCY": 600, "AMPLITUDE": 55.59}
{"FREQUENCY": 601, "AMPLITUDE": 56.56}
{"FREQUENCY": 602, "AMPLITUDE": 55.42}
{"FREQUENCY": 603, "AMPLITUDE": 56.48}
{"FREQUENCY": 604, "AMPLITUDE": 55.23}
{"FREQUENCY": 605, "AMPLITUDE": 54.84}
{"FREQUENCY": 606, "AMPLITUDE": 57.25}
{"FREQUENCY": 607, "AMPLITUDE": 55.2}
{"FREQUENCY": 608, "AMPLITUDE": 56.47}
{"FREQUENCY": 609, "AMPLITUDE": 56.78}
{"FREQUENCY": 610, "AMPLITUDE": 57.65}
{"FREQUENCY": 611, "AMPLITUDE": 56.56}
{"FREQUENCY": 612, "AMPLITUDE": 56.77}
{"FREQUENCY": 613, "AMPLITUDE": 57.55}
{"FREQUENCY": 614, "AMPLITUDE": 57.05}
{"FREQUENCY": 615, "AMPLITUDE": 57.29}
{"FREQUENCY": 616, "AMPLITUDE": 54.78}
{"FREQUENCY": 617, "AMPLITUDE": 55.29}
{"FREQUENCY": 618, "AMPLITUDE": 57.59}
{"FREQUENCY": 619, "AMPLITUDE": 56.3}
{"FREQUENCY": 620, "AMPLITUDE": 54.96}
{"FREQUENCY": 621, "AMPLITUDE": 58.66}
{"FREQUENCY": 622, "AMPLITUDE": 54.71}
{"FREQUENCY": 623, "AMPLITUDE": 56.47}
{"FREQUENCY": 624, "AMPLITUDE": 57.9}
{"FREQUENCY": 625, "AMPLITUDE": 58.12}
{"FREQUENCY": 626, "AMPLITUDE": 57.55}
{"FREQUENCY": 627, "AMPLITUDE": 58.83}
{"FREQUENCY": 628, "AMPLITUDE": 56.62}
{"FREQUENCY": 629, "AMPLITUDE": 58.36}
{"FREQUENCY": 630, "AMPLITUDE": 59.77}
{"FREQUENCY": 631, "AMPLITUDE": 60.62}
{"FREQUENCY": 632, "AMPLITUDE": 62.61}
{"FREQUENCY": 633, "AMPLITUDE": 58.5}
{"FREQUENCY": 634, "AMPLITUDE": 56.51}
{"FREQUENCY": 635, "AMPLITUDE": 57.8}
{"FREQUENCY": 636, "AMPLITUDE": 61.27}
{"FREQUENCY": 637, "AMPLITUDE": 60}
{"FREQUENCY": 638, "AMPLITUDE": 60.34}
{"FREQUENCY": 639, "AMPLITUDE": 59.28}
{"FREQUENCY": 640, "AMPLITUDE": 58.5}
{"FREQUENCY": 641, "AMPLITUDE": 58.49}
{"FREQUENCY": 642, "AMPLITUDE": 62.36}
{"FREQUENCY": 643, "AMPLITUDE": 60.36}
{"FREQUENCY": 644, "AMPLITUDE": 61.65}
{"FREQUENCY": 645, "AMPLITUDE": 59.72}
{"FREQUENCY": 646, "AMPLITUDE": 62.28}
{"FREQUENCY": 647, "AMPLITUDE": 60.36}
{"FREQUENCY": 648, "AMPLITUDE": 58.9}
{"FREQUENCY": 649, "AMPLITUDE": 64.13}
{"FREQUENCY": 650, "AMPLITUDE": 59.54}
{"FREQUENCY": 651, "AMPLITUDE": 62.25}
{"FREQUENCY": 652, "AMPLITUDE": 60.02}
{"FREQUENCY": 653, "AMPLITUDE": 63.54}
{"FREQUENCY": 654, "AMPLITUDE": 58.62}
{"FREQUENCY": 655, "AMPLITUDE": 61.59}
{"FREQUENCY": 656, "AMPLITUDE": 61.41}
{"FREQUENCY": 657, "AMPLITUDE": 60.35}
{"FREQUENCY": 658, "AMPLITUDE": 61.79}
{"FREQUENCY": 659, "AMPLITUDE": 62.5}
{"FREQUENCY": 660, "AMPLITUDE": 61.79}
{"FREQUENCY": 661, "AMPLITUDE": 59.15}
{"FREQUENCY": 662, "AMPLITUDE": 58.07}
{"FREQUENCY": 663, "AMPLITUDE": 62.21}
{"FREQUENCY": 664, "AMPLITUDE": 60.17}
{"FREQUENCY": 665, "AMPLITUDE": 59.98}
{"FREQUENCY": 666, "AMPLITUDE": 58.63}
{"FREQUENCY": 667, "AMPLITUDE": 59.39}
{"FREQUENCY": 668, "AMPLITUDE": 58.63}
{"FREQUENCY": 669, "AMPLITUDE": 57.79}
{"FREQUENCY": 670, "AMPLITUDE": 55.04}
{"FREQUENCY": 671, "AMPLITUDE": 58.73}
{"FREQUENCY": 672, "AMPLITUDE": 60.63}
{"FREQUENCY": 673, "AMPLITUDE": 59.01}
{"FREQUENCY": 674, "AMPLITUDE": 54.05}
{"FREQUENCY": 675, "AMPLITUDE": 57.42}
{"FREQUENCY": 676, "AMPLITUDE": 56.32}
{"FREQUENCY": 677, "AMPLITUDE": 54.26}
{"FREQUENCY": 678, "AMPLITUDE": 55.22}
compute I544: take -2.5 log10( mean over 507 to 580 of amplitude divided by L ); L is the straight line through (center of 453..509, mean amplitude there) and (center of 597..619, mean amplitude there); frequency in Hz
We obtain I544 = 0.195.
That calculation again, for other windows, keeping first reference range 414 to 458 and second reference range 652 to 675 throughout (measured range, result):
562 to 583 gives 0.22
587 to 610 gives 0.04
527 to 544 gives 0.10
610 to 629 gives 0.03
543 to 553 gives 0.30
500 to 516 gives 0.06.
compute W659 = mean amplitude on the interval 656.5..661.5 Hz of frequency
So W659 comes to 61.1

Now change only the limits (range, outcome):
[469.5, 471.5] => 58.2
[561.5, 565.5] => 36.2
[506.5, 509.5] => 51.6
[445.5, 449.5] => 58.3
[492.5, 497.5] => 56.1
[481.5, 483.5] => 58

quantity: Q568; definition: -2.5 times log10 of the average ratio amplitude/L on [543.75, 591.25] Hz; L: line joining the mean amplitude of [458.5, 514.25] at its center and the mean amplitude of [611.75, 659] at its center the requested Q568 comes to 0.263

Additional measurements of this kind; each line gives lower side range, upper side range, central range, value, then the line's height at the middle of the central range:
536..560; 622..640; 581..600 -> -0.11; 51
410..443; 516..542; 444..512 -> -0.07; 53.2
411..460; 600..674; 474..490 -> -0.03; 55.7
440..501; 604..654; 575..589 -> 0.05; 58.1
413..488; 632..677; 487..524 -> 0.04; 57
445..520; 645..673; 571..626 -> 0.06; 58.9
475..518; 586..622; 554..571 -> 0.45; 56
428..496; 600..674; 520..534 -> 0.08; 57.4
